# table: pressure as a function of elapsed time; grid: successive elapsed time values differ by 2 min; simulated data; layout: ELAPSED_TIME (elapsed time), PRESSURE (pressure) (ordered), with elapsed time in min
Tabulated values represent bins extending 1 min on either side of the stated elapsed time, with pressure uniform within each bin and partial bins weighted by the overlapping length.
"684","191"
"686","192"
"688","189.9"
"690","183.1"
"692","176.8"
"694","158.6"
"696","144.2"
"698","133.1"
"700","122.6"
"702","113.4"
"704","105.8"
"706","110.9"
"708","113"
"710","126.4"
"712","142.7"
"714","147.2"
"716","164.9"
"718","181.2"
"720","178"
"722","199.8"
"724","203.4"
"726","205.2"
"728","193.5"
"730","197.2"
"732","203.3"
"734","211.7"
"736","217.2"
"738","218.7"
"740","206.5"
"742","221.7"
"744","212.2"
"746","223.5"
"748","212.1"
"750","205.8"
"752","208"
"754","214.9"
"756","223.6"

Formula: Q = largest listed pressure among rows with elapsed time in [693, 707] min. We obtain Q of 158.6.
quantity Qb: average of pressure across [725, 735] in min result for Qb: 202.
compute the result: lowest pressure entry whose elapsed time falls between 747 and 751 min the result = 205.8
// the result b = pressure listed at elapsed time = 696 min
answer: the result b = 144.2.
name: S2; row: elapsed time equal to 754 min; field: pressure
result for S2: 214.9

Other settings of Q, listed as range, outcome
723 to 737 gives 217.2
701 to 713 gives 142.7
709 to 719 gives 181.2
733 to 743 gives 221.7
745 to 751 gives 223.5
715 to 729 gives 205.2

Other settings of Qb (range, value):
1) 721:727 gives 203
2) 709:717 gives 145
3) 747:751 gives 209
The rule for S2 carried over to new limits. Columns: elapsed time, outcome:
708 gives 113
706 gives 110.9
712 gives 142.7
